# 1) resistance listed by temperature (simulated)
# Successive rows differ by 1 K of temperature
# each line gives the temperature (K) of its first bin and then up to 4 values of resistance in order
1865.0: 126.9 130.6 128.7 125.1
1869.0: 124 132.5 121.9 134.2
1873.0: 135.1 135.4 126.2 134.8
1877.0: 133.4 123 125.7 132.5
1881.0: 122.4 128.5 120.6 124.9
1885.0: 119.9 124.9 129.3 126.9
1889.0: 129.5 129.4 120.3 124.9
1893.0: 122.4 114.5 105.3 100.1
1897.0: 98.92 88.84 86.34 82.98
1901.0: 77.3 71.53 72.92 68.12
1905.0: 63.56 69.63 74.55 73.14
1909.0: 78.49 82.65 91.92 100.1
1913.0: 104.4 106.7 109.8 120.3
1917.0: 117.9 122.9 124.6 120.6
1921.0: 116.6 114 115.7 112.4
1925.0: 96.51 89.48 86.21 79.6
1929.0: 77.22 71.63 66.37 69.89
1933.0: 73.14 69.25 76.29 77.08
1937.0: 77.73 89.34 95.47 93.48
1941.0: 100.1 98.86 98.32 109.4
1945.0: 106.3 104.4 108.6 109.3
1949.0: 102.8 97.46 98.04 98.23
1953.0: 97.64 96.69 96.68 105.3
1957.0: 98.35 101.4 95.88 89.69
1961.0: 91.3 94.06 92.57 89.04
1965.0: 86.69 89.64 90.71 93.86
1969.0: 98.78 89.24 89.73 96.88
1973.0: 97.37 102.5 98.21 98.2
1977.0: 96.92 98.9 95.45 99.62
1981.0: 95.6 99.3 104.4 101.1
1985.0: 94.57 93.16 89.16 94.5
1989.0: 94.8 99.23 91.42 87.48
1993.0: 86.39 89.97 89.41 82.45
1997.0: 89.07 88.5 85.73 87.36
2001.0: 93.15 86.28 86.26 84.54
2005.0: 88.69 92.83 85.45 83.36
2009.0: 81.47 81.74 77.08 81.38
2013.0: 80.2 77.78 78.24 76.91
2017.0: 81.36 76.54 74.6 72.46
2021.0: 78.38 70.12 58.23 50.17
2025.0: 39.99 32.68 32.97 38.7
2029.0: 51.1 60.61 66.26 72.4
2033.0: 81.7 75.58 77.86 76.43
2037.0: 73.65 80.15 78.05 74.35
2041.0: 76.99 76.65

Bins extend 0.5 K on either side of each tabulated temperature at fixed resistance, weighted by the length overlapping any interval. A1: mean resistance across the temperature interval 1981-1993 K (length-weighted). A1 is 95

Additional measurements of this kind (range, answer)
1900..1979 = 93.6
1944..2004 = 95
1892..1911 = 86.3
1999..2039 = 73.2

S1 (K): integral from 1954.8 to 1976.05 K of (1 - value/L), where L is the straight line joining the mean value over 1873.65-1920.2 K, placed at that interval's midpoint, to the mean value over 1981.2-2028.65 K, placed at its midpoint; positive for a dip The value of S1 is -1.0 K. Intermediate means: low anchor 108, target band 94.7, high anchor 80.6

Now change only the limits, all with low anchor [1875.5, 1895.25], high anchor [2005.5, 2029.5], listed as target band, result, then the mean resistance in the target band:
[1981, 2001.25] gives -3.0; 92.1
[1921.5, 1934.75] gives 2.6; 86.1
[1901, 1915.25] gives 4.0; 82.7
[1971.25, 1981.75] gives -1.4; 97.8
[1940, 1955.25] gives -0.4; 101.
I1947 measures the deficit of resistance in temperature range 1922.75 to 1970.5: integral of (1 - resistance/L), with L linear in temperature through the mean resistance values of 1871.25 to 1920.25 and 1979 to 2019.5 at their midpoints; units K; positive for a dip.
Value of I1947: 2.8 K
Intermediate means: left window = 109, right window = 87.9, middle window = 92.5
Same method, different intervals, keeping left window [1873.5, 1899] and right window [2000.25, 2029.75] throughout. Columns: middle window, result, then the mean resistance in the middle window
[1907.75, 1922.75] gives 0.5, 106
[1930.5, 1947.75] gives 1.9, 89.4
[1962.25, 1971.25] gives -0.1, 91.3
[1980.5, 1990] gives -1.5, 96.4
